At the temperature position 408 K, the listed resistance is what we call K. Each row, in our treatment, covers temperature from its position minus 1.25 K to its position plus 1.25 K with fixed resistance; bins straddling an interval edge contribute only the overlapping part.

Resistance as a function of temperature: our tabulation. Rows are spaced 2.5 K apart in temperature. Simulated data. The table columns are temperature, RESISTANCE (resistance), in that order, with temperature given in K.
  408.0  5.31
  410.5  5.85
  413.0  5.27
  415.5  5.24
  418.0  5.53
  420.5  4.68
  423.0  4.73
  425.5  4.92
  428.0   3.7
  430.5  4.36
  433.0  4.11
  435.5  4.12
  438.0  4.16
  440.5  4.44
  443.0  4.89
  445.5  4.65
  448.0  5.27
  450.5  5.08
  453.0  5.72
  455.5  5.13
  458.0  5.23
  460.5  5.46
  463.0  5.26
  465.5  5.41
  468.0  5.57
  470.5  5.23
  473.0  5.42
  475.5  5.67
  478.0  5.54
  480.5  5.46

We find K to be 5.31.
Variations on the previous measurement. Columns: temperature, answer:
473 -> 5.42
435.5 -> 4.12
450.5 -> 5.08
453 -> 5.72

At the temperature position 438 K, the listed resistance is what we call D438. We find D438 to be 4.16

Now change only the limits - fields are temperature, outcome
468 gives 5.57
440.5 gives 4.44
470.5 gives 5.23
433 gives 4.11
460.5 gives 5.46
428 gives 3.7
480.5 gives 5.46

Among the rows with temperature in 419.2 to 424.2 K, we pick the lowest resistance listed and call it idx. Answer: 4.68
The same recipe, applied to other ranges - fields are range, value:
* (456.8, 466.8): 5.23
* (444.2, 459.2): 4.65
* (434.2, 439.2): 4.12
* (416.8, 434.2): 3.7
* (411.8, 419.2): 5.24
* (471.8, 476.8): 5.42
